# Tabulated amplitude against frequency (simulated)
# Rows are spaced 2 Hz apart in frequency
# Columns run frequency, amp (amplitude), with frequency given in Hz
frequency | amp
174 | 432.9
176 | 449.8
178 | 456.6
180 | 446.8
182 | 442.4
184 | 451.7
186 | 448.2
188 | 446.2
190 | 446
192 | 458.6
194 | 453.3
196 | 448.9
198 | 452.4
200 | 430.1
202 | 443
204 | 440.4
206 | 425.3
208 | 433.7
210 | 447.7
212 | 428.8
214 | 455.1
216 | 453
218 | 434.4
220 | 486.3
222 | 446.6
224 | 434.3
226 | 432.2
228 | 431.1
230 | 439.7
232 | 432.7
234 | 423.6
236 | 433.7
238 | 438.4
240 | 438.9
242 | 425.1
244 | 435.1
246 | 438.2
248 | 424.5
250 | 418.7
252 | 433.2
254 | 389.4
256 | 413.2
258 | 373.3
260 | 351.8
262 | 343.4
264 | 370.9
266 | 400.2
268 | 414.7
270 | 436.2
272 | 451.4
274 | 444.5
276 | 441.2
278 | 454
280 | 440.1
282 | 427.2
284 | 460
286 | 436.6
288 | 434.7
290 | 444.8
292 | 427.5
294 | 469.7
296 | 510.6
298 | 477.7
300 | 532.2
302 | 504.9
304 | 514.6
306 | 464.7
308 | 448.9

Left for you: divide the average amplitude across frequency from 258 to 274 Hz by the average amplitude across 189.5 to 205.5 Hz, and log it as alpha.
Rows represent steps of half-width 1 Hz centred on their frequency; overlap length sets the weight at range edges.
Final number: 0.9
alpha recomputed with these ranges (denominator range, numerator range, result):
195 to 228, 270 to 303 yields 1.04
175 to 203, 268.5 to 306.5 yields 1.03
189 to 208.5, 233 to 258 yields 0.96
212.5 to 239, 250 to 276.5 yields 0.92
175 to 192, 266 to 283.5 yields 0.97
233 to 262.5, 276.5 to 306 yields 1.13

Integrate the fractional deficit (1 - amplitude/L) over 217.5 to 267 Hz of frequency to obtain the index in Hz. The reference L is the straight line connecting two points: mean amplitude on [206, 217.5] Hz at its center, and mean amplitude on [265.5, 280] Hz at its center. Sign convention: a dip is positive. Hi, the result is 2.2 Hz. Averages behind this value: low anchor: 442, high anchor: 436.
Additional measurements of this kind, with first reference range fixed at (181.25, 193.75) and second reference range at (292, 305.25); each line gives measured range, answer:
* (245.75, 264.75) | 3.3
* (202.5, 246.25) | 2.4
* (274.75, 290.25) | 1.5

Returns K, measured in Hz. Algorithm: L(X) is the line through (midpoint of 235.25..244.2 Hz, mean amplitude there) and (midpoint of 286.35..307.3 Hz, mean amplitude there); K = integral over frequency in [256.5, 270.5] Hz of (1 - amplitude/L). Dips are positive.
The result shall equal 2.1 Hz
